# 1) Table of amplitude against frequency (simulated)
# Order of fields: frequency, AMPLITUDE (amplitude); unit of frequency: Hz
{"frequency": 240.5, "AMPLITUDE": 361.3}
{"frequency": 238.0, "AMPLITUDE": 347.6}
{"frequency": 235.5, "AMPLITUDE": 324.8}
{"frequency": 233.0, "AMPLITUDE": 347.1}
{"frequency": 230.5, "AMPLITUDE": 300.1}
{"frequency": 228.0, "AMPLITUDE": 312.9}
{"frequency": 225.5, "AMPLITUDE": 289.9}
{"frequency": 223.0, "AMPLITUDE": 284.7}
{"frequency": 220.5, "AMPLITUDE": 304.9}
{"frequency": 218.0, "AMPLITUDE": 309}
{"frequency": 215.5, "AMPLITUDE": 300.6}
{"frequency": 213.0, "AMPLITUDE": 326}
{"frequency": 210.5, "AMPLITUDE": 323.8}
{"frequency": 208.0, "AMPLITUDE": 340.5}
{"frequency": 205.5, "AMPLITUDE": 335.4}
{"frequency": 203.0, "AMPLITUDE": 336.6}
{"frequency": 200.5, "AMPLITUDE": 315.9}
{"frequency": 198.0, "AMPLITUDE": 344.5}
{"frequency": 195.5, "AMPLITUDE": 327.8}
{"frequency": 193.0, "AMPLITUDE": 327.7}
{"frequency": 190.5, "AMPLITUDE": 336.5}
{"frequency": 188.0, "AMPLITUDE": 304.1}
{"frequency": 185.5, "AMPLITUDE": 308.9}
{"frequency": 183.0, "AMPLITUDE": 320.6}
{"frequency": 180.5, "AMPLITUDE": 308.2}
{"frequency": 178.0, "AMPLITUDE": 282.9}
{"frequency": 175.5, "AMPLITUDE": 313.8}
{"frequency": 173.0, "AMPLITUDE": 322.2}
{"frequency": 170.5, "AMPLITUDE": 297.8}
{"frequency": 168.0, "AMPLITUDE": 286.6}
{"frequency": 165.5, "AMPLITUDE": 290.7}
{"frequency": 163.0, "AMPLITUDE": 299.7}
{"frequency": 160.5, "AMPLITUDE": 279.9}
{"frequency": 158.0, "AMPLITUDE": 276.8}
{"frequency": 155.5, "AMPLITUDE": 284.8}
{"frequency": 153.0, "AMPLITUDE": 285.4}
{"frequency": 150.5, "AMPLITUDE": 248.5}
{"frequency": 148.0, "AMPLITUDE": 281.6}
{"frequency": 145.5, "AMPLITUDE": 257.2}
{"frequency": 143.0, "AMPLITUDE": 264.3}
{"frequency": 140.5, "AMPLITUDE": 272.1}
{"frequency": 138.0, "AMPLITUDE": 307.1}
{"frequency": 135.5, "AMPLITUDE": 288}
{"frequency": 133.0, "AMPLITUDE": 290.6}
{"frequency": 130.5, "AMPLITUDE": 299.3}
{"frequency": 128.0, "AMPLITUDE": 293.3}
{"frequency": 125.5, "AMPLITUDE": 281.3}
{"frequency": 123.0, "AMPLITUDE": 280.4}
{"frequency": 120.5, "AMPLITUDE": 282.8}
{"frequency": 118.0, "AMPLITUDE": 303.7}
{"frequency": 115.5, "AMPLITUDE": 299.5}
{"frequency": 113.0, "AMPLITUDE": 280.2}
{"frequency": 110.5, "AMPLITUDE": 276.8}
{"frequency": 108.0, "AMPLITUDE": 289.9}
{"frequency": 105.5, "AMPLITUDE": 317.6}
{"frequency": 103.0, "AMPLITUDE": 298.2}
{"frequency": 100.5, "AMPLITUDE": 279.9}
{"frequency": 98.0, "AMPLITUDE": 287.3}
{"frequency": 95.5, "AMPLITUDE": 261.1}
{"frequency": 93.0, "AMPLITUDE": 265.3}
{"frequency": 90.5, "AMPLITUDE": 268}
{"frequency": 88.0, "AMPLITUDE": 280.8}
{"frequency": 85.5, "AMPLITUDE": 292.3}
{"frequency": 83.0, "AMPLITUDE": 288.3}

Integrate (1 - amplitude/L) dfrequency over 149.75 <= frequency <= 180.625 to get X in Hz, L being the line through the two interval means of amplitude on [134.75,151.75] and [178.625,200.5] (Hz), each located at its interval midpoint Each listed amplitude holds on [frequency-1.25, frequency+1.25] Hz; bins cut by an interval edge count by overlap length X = 0.6 Hz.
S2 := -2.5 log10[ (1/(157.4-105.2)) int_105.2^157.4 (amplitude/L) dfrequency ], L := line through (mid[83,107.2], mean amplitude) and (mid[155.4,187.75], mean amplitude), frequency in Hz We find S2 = 0.02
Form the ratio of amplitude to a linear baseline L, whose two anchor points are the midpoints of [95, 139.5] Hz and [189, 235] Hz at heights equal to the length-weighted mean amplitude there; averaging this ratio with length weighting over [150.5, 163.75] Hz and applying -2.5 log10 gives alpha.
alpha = 0.08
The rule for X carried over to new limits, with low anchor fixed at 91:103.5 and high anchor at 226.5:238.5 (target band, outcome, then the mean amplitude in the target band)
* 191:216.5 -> -1.2 Hz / 328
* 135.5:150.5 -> 0.9 Hz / 275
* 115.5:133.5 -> -0.3 Hz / 291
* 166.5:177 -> 0.0 Hz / 304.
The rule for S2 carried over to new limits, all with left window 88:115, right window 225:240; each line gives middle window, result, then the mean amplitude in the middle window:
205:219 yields -0.02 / 322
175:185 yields 0.01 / 306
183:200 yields -0.04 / 324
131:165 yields 0.06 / 280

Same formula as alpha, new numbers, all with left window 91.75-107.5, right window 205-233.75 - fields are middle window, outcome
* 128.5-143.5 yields 0.02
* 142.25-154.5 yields 0.11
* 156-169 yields 0.05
